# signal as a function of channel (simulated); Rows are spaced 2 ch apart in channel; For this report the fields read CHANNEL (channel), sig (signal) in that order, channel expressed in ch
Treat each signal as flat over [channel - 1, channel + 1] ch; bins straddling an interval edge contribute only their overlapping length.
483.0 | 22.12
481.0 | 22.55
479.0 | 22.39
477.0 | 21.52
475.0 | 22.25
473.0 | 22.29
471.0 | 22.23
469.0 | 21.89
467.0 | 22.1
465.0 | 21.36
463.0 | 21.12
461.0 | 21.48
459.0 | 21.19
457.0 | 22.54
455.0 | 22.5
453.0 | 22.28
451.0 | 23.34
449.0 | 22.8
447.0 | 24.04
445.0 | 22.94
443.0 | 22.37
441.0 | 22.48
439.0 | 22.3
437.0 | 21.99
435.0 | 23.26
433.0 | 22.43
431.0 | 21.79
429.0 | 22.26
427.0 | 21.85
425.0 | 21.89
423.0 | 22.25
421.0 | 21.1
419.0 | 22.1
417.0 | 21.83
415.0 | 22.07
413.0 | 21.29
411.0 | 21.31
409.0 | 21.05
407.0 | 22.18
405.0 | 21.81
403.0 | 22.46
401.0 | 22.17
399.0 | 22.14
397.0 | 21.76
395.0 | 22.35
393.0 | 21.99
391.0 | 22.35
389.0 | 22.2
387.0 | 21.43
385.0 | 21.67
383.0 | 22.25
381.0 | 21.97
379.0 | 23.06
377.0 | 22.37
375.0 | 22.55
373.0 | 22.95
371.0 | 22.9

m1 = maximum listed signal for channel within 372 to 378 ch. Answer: 22.95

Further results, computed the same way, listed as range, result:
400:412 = 22.46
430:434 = 22.43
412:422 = 22.1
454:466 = 22.54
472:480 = 22.39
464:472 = 22.23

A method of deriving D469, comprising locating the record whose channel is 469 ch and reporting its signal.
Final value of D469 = 21.89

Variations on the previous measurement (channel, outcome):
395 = 22.35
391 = 22.35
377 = 22.37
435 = 23.26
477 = 21.52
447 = 24.04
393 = 21.99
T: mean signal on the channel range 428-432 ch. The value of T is 22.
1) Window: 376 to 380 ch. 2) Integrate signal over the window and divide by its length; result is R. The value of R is 22.7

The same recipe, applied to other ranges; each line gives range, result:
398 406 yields 22.1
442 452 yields 23.1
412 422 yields 21.7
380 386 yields 22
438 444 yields 22.4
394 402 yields 22.1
